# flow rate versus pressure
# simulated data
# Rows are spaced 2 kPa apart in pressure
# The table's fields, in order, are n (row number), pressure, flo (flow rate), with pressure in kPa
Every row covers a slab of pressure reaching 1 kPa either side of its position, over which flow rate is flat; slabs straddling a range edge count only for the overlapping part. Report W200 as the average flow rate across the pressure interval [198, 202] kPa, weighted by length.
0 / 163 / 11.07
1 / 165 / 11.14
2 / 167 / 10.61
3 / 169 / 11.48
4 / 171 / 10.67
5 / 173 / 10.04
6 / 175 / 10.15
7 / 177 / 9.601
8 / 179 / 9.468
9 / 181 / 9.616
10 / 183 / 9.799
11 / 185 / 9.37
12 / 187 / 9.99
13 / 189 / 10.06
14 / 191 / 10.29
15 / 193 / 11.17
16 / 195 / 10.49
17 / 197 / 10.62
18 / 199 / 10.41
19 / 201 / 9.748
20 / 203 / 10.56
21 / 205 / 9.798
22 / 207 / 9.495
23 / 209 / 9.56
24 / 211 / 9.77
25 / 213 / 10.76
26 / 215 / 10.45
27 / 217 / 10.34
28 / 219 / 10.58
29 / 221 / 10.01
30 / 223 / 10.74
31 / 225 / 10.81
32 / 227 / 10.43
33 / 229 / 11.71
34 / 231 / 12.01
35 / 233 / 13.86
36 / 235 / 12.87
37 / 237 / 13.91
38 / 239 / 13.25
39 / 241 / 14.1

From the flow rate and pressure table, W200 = 10.1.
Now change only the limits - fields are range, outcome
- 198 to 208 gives 10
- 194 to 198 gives 10.6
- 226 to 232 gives 11.4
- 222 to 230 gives 10.9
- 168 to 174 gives 10.7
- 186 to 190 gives 10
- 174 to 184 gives 9.73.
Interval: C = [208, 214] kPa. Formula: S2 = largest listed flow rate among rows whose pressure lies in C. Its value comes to 10.76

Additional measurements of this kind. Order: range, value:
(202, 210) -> 10.56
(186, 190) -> 10.06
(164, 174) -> 11.48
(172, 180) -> 10.15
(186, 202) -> 11.17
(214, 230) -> 11.71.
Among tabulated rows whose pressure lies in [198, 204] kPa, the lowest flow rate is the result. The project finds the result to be 9.748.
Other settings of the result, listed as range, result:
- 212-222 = 10.01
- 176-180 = 9.468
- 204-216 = 9.495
